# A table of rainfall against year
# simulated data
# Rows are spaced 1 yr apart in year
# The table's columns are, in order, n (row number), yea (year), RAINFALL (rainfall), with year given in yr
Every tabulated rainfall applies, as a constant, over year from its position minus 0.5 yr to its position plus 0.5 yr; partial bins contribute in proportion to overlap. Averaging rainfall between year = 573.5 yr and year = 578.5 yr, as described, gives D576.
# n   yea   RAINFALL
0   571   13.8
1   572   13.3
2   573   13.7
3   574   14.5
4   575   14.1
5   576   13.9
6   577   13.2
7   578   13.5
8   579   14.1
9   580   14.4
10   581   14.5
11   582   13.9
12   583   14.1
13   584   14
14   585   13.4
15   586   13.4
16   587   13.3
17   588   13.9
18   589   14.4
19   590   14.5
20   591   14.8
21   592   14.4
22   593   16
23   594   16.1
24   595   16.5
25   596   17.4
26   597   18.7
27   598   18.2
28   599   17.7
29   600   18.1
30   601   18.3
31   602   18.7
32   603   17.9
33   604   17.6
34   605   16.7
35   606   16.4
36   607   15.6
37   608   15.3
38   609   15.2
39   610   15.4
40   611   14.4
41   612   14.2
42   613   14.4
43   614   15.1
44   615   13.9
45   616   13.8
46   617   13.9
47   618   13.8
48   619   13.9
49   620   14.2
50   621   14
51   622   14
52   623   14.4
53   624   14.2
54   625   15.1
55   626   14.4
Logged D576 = 13.8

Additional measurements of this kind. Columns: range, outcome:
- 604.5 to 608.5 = 16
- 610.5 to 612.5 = 14.3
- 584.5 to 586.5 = 13.4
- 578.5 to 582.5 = 14.2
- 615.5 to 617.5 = 13.9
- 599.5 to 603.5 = 18.2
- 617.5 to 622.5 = 14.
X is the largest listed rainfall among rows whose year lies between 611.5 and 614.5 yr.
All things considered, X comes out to 15.1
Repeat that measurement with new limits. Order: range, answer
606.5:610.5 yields 15.6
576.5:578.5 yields 13.5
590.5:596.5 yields 17.4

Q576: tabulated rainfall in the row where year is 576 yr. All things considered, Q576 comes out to 13.9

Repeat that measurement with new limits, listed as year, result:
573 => 13.7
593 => 16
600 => 18.1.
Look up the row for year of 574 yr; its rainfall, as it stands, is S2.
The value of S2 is 14.5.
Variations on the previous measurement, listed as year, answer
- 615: 13.9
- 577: 13.2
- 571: 13.8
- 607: 15.6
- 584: 14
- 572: 13.3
